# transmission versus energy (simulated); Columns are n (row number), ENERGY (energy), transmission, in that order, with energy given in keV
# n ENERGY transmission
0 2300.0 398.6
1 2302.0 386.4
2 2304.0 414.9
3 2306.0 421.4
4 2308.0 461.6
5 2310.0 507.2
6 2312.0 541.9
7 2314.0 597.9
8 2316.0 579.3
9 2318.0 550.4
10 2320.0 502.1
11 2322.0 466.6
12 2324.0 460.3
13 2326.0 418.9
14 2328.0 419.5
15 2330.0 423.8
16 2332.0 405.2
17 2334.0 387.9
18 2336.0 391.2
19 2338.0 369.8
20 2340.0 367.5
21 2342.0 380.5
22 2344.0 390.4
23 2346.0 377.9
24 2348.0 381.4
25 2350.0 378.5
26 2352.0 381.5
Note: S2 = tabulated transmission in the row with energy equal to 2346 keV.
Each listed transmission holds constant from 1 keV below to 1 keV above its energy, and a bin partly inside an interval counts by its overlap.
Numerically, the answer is 377.9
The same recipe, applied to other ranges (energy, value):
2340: 367.5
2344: 390.4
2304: 414.9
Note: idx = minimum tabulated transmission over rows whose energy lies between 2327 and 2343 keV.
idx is 367.5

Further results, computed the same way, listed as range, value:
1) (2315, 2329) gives 418.9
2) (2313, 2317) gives 579.3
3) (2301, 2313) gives 386.4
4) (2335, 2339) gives 369.8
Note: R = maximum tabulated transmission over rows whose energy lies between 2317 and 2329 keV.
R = 550.4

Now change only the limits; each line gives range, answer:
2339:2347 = 390.4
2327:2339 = 423.8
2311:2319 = 597.9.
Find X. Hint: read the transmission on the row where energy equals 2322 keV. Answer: 466.6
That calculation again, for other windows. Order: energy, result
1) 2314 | 597.9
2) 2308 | 461.6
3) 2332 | 405.2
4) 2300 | 398.6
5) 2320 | 502.1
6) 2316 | 579.3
